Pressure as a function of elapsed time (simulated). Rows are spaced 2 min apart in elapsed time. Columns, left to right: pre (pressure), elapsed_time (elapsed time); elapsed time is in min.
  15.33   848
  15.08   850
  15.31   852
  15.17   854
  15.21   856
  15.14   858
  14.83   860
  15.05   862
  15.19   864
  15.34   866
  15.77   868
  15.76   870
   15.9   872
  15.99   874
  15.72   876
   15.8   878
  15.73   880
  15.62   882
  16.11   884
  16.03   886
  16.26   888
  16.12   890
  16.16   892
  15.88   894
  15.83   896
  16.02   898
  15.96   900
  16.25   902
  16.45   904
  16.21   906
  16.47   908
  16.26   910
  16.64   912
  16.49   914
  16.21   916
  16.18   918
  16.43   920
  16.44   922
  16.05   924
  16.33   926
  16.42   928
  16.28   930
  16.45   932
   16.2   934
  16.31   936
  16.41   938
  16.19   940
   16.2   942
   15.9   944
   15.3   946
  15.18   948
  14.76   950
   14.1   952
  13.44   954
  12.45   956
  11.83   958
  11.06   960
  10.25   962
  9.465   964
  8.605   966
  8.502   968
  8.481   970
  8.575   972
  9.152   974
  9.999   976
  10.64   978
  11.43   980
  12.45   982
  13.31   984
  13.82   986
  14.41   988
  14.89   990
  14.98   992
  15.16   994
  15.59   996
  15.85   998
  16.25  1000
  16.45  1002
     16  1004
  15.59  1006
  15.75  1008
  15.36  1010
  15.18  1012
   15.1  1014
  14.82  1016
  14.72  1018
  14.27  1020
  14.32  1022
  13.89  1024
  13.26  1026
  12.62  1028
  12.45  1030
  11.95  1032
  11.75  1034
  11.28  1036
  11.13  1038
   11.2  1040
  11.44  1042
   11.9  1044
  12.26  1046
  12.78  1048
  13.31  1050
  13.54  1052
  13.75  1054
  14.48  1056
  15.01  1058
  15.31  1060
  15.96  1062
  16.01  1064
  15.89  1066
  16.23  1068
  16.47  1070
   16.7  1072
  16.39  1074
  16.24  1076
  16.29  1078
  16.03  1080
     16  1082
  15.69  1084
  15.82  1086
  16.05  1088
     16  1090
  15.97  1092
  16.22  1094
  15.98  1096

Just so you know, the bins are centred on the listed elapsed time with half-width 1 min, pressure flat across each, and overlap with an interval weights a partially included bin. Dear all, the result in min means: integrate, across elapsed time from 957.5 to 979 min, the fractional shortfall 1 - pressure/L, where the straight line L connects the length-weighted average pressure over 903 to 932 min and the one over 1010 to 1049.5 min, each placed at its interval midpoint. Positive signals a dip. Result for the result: 7.55 min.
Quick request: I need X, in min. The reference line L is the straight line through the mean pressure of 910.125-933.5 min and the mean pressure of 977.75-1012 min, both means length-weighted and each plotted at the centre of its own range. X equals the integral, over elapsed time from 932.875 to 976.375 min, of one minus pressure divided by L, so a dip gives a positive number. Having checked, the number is 8.23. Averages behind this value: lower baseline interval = 16.3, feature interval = 12.7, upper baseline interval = 14.7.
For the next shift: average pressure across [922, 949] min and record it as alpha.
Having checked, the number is 16.1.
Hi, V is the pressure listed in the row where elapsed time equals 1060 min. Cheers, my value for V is 15.31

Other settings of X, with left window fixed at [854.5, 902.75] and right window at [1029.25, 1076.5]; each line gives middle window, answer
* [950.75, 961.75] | 1.80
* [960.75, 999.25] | 7.19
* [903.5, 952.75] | -2.84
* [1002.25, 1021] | -1.22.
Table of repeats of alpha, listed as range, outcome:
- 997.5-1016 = 15.7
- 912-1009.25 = 14.1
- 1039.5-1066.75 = 13.8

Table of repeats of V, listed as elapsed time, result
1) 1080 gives 16.03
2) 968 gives 8.502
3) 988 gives 14.41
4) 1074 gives 16.39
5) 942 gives 16.2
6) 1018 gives 14.72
